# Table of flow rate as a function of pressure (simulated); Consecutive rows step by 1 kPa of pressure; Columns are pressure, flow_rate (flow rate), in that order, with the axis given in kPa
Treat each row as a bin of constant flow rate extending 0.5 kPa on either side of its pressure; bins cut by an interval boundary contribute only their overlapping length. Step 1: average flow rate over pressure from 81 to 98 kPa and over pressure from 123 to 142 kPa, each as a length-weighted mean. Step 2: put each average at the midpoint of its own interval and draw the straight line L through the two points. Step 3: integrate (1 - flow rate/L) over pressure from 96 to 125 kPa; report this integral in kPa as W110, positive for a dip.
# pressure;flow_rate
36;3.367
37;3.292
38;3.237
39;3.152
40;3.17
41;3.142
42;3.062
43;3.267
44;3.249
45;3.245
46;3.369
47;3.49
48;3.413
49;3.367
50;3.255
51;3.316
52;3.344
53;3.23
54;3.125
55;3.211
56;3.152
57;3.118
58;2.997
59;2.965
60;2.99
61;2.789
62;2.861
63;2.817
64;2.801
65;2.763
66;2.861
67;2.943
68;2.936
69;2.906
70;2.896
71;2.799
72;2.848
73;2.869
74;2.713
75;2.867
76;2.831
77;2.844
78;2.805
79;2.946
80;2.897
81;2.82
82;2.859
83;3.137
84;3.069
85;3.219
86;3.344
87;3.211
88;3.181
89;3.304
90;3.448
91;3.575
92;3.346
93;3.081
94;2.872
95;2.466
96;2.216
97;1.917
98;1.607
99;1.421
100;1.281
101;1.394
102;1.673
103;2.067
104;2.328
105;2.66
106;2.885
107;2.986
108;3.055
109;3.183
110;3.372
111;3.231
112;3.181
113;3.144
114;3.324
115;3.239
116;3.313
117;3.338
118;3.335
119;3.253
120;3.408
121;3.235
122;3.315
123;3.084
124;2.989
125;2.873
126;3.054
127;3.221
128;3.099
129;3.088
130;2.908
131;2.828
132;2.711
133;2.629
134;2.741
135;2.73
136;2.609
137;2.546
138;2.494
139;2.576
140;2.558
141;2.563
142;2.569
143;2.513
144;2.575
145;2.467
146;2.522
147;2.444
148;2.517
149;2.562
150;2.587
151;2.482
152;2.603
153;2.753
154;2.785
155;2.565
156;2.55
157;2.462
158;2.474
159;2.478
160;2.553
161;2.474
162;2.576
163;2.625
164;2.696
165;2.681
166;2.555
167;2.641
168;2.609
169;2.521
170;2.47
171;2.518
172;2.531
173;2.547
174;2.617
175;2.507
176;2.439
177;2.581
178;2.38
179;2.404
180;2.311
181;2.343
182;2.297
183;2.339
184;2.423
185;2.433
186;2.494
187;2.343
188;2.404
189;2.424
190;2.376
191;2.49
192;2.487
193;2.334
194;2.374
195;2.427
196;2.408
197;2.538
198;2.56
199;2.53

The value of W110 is 1.3 kPa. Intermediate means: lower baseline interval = 2.97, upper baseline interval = 2.79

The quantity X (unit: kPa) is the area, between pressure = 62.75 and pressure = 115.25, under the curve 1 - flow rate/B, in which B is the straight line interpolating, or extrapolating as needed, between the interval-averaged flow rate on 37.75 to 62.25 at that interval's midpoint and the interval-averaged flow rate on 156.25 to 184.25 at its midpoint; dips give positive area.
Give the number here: 2.9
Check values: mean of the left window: 3.18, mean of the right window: 2.5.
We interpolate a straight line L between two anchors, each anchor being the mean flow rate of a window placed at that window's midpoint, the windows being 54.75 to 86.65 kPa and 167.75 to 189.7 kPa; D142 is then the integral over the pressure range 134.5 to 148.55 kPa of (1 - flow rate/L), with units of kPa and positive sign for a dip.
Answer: 0.4 kPa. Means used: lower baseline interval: 2.93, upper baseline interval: 2.45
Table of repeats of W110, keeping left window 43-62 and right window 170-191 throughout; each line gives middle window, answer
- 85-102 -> 2.1 kPa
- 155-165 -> 0.0 kPa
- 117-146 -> -1.4 kPa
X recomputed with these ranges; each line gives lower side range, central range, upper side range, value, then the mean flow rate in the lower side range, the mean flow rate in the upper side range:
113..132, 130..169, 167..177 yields 3.04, 3.15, 2.54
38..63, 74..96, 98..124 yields -0.47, 3.17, 2.81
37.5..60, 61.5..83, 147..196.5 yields 1.54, 3.22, 2.5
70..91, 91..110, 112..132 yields 4.09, 3.01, 3.15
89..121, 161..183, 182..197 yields -0.21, 2.78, 2.41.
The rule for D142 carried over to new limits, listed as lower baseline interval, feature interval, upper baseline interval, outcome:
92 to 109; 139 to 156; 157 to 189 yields -1.0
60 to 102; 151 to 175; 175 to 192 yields -0.9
